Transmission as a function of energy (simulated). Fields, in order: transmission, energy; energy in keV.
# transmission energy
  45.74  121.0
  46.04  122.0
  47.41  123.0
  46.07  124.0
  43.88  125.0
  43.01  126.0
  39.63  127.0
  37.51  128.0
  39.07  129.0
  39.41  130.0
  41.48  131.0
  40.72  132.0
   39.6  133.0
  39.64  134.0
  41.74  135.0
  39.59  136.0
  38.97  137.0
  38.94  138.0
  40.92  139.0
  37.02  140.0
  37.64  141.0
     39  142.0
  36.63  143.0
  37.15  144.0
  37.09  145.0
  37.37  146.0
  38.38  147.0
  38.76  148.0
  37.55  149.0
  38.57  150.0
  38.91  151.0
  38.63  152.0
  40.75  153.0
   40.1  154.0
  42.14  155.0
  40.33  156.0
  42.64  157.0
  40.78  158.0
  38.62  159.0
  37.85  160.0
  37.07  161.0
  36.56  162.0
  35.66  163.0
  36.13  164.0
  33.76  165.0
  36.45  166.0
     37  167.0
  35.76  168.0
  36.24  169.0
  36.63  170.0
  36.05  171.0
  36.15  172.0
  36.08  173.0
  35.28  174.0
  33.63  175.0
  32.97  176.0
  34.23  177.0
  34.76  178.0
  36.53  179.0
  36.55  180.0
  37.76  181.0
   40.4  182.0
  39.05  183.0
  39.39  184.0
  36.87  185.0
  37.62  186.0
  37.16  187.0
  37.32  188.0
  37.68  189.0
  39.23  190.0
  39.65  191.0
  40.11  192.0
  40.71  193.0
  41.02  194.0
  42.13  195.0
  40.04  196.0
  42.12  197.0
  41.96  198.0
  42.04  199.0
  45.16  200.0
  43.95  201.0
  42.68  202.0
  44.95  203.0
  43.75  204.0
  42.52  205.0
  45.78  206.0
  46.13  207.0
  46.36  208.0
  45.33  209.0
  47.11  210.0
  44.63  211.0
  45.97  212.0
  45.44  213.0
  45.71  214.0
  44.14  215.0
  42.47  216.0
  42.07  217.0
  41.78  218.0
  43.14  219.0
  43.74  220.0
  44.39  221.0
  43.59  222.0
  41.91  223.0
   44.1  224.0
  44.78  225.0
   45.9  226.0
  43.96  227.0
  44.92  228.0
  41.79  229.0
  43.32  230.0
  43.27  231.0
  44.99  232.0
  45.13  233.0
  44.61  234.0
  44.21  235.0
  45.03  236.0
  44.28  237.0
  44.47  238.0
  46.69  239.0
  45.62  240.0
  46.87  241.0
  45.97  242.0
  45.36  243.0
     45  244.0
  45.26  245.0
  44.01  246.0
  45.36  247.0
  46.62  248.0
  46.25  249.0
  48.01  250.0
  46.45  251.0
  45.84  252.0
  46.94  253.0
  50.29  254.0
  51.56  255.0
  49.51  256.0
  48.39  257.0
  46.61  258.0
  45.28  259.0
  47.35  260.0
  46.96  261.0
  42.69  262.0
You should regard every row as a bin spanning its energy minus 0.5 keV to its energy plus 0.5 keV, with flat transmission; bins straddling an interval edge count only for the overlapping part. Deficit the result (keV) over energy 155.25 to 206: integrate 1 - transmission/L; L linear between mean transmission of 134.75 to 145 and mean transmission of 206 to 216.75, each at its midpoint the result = 4.50 keV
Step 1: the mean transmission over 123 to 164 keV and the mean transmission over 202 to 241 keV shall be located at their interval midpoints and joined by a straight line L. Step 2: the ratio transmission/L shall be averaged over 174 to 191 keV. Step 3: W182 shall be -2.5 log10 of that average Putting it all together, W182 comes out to 0.137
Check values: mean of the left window 39.4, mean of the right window 44.4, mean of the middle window 37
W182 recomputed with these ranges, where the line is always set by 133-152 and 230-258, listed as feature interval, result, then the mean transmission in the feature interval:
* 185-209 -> 0.024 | 41.7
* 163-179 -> 0.149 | 35.5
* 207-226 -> -0.007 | 44.4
